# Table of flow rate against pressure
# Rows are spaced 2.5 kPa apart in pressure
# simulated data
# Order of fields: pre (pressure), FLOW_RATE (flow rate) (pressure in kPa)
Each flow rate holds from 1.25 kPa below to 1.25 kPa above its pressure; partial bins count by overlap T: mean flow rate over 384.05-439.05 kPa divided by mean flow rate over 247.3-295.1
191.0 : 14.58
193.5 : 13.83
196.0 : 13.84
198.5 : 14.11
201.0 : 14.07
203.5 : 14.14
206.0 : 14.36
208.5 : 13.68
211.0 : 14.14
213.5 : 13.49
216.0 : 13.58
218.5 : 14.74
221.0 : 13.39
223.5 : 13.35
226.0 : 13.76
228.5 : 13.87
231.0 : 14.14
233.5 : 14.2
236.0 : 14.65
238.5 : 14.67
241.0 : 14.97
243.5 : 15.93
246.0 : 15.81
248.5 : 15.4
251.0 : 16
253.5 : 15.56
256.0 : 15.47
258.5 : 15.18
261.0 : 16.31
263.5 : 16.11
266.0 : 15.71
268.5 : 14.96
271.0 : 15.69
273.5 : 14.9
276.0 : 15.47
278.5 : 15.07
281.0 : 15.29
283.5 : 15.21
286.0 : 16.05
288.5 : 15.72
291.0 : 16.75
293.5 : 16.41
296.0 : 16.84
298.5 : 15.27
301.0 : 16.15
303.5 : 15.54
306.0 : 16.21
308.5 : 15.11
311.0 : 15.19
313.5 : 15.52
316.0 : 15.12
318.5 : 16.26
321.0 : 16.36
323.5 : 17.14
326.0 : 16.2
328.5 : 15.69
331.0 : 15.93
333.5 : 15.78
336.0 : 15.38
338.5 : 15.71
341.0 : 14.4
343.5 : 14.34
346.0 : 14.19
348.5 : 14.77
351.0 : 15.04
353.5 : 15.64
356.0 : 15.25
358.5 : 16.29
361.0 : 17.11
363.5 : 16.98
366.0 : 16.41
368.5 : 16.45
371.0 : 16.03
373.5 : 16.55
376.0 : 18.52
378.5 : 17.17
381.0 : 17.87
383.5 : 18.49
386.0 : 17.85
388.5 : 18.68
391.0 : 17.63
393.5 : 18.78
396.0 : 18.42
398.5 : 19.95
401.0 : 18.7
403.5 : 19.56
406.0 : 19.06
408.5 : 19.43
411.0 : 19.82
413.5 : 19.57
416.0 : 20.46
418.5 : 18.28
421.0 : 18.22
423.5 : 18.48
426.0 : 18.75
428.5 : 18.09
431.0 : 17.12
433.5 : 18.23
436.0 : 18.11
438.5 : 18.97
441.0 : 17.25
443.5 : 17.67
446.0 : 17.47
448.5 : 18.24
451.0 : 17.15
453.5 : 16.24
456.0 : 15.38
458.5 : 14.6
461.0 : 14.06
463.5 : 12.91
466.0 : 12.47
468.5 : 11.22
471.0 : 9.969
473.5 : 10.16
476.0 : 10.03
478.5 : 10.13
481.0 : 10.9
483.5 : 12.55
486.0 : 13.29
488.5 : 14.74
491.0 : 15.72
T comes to 1.20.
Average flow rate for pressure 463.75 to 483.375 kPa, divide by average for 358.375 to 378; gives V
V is 0.65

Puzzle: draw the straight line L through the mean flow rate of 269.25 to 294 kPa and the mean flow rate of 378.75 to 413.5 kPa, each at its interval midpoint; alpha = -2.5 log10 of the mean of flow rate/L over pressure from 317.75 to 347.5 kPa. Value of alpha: 0.09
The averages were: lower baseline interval 15.6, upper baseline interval 18.8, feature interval 15.6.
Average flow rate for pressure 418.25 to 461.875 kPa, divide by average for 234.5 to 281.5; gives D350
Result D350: 1.13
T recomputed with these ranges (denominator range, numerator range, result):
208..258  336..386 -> 1.11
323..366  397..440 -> 1.21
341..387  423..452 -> 1.10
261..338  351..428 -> 1.14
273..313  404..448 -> 1.18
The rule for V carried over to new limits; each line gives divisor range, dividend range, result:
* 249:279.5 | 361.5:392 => 1.12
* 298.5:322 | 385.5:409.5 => 1.20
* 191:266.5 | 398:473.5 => 1.17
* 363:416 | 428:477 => 0.84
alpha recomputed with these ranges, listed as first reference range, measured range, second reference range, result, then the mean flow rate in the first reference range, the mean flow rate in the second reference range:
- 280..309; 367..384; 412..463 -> -0.02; 15.9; 17.6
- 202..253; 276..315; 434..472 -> -0.07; 14.4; 15.5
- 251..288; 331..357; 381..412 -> 0.16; 15.5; 18.8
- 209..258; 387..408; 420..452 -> -0.09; 14.6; 18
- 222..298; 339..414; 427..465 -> -0.07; 15.3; 16.8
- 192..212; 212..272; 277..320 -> -0.01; 14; 15.7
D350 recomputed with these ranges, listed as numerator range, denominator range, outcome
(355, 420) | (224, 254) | 1.22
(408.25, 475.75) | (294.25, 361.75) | 1.05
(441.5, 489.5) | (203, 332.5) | 0.90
